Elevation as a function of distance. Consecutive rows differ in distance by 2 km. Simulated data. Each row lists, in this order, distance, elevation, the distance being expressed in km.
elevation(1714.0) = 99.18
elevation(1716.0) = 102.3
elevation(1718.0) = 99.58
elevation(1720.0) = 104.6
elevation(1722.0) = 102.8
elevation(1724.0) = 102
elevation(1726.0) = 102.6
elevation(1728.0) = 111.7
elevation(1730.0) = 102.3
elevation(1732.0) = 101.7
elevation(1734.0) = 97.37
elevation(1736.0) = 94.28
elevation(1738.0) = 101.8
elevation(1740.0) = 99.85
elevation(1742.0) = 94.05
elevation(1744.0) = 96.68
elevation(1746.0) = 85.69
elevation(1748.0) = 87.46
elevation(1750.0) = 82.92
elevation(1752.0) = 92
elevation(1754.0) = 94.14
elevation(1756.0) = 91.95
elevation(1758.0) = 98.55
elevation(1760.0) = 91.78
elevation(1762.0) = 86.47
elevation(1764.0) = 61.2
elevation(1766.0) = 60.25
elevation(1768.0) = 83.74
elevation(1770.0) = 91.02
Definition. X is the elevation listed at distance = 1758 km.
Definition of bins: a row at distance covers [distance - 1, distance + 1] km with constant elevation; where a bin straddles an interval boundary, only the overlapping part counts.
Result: 98.55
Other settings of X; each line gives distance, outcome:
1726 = 102.6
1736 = 94.28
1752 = 92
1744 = 96.68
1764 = 61.2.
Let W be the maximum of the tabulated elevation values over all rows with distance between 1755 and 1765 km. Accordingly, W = 98.55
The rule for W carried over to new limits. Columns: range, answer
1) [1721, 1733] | 111.7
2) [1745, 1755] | 94.14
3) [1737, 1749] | 101.8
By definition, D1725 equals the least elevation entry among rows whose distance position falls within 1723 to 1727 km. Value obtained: 102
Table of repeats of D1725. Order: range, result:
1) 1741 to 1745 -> 94.05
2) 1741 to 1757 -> 82.92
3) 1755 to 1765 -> 61.2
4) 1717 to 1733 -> 99.58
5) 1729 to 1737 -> 94.28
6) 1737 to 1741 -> 99.85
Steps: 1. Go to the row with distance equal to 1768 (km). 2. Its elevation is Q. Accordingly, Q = 83.74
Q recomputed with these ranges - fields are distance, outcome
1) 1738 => 101.8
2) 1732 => 101.7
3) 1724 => 102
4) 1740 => 99.85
